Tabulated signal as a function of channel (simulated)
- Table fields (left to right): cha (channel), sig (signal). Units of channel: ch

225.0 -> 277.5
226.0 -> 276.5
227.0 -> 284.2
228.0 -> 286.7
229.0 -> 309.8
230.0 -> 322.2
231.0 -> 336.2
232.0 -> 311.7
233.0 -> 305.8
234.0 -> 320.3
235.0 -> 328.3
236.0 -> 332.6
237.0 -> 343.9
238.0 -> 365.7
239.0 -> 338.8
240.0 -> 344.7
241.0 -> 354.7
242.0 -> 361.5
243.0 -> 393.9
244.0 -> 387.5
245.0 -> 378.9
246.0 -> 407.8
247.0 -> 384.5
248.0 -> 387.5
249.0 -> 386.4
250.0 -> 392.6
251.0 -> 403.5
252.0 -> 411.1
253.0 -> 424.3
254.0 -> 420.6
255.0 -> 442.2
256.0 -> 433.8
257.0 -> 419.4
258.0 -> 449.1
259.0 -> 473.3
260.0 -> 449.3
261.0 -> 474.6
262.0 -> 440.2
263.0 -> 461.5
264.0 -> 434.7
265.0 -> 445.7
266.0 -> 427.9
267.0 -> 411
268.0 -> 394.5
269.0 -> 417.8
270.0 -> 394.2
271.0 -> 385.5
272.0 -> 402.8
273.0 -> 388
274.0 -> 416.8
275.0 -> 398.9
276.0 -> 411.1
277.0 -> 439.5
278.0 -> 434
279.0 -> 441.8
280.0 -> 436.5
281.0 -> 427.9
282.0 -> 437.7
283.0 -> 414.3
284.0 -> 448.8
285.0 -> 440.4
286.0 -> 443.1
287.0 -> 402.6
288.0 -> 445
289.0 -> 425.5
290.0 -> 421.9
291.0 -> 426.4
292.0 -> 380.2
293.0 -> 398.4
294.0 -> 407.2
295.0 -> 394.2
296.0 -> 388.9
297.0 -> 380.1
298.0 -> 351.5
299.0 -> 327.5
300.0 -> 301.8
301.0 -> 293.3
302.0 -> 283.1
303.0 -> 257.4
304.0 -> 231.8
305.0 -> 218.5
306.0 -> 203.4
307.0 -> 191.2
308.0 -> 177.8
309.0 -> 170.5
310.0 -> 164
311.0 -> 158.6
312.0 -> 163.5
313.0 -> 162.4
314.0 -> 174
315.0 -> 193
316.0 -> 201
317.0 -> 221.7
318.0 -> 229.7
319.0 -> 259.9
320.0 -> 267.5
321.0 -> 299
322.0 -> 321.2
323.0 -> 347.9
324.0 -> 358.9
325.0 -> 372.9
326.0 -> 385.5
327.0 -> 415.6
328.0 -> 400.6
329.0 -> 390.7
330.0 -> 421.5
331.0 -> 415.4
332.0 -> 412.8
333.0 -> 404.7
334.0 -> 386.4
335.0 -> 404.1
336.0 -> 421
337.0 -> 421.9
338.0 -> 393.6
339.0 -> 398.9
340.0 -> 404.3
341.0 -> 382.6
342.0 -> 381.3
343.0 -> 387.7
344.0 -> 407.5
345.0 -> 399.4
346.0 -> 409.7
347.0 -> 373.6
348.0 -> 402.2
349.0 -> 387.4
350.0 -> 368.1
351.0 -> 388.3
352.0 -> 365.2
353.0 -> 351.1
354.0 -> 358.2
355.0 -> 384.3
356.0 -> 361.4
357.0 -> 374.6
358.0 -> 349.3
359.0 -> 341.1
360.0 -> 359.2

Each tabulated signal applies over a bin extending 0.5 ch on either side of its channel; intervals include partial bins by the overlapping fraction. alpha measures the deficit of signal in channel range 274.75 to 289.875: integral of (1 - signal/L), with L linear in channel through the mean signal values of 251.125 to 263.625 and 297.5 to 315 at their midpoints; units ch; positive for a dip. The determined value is -4.65 ch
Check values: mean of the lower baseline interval 440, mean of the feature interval 430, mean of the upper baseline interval 224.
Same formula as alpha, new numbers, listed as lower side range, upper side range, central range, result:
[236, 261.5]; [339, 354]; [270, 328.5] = 8.78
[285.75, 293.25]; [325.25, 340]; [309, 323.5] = 6.56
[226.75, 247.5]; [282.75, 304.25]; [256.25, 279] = -4.09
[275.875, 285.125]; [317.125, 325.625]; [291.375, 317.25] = 7.23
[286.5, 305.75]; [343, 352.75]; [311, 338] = 3.62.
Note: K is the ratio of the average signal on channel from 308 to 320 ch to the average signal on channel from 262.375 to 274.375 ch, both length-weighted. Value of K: 0.47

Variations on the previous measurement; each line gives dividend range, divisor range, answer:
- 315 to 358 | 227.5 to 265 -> 0.95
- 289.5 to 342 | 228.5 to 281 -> 0.81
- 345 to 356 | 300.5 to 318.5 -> 1.85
